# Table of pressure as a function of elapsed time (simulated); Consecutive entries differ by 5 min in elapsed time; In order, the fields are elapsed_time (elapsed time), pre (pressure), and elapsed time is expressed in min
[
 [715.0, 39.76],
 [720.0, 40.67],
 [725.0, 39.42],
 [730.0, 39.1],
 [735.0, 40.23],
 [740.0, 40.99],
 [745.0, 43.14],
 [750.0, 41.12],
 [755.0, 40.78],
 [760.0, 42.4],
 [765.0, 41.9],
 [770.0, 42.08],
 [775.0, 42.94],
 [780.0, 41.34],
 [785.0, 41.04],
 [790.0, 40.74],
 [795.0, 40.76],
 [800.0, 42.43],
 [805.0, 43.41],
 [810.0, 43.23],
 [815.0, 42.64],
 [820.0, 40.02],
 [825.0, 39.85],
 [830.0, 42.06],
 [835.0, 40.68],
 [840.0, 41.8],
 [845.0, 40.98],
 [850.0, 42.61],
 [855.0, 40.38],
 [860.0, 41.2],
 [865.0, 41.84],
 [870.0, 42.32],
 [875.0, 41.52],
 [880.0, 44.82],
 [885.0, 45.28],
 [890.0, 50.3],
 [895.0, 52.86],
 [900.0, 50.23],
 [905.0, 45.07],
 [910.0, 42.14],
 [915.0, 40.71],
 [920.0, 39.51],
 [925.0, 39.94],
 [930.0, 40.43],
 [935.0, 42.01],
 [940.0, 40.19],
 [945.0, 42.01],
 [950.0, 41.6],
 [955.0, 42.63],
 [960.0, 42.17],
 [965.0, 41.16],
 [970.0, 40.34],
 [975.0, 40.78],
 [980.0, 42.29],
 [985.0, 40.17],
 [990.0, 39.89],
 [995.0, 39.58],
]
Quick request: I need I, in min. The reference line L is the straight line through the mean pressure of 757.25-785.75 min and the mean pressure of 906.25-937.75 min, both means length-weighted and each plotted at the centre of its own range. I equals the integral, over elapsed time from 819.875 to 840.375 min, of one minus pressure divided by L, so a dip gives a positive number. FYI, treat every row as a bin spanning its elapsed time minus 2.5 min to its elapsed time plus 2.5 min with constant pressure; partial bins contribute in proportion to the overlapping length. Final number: 0.3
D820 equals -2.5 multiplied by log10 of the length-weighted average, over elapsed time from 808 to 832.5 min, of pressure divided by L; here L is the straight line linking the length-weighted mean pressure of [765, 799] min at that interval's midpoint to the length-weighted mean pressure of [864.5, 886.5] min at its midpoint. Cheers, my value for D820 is 0.02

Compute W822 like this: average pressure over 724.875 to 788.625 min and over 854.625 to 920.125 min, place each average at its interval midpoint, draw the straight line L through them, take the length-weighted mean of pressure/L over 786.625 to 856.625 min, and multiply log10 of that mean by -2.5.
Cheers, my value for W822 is 0.03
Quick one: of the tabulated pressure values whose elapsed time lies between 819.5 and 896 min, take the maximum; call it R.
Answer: 52.86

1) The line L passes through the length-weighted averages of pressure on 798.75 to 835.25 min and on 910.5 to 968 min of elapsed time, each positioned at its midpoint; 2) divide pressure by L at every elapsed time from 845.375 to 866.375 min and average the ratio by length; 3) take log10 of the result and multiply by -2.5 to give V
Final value 0.005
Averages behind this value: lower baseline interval 41.8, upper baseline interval 41.2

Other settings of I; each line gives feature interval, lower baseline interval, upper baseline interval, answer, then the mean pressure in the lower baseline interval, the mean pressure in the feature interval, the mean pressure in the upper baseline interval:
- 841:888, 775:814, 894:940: 0.3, 42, 42.4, 43.2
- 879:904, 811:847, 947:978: -4.5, 41.2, 48.7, 41.5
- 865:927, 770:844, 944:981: -4.3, 41.6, 44.5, 41.6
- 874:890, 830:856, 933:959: -1.4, 41.4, 45.1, 41.7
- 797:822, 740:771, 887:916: 0.8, 41.8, 42.4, 47.2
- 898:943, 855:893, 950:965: 0.7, 43.8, 42.2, 42.1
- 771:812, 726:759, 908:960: -1.0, 40.9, 42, 41.2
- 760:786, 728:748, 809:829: -0.5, 40.9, 42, 41.3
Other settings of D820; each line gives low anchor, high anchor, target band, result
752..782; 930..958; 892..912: -0.15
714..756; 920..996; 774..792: -0.02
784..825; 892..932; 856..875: 0.03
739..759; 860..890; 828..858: 0.04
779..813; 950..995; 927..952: 0.00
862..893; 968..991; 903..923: 0.04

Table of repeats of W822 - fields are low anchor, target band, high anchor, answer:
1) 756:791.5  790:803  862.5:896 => 0.03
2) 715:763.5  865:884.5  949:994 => -0.05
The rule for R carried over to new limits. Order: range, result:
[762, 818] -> 43.41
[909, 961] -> 42.63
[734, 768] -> 43.14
